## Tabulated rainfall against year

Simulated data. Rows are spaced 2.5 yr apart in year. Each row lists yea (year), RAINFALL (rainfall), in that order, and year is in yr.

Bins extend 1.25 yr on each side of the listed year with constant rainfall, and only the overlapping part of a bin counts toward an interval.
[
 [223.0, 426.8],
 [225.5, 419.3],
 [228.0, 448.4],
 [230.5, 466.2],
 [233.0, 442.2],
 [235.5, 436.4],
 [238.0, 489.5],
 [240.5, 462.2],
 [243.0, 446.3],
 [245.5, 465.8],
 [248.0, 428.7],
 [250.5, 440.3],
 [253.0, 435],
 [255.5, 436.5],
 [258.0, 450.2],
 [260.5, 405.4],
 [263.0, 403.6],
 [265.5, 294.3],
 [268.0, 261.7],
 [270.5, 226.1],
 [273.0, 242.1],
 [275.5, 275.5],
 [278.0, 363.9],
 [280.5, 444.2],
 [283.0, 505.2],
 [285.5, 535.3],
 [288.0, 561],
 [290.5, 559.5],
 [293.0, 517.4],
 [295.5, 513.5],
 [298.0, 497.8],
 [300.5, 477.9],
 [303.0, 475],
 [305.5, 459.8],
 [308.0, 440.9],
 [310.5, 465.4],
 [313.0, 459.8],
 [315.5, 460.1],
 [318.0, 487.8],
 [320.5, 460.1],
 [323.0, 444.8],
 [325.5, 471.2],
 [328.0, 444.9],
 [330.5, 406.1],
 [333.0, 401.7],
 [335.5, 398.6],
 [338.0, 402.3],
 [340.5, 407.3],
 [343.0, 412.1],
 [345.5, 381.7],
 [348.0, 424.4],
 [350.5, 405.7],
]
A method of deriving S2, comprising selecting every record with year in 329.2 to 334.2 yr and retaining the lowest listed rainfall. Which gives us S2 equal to 401.7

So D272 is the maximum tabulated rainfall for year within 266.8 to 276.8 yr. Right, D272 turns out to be 275.5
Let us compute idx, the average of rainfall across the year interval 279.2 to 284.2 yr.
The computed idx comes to 473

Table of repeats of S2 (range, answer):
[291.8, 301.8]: 477.9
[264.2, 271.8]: 226.1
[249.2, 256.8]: 435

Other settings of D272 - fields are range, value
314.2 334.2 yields 487.8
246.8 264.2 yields 450.2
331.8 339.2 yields 402.3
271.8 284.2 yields 505.2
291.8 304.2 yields 517.4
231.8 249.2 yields 489.5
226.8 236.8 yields 466.2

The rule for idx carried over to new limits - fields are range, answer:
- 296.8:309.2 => 470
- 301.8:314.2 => 460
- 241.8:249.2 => 447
